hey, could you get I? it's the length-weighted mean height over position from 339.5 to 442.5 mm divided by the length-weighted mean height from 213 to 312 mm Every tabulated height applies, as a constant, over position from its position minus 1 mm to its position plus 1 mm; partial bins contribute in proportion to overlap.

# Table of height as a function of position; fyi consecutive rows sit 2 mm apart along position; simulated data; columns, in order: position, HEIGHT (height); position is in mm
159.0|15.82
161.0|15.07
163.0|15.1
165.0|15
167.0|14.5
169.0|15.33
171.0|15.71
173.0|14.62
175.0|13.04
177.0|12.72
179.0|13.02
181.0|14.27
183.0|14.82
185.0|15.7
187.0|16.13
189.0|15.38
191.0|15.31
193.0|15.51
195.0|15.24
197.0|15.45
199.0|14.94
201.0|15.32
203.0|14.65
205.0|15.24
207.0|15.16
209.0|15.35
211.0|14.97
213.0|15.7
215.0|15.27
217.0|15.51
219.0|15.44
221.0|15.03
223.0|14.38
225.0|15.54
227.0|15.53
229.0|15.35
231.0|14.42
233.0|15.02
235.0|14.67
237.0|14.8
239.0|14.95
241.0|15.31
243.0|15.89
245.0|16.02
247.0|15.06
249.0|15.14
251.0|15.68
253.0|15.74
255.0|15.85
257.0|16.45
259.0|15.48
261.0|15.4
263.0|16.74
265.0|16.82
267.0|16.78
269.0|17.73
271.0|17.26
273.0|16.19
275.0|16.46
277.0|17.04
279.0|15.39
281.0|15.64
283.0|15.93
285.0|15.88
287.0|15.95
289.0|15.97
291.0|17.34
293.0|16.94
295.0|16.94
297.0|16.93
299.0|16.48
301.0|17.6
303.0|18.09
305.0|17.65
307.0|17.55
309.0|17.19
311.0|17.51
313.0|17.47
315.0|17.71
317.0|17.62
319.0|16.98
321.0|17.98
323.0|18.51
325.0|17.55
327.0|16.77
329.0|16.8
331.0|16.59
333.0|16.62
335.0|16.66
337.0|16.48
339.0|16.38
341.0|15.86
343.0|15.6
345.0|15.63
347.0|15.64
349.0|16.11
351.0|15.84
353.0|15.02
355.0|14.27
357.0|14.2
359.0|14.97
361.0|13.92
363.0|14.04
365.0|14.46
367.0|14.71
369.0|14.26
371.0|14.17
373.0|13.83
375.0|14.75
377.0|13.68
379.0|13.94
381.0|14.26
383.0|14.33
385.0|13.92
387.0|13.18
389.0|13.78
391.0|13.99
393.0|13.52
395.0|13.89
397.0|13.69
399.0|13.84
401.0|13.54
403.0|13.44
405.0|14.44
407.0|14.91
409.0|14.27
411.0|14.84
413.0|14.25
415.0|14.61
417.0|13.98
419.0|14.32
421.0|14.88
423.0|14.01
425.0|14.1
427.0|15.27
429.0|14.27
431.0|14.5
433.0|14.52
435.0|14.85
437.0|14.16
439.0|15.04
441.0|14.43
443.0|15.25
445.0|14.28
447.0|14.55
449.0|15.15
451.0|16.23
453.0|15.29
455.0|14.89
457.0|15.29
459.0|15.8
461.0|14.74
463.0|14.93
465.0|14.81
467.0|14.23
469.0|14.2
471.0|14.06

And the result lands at 0.90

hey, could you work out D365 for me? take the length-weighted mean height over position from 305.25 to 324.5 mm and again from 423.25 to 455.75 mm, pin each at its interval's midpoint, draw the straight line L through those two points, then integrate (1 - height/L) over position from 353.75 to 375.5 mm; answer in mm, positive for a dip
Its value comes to 2.85 mm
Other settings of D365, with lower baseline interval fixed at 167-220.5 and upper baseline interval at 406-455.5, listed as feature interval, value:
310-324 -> -2.70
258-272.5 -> -1.65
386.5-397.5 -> 0.77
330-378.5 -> -1.21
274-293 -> -1.73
